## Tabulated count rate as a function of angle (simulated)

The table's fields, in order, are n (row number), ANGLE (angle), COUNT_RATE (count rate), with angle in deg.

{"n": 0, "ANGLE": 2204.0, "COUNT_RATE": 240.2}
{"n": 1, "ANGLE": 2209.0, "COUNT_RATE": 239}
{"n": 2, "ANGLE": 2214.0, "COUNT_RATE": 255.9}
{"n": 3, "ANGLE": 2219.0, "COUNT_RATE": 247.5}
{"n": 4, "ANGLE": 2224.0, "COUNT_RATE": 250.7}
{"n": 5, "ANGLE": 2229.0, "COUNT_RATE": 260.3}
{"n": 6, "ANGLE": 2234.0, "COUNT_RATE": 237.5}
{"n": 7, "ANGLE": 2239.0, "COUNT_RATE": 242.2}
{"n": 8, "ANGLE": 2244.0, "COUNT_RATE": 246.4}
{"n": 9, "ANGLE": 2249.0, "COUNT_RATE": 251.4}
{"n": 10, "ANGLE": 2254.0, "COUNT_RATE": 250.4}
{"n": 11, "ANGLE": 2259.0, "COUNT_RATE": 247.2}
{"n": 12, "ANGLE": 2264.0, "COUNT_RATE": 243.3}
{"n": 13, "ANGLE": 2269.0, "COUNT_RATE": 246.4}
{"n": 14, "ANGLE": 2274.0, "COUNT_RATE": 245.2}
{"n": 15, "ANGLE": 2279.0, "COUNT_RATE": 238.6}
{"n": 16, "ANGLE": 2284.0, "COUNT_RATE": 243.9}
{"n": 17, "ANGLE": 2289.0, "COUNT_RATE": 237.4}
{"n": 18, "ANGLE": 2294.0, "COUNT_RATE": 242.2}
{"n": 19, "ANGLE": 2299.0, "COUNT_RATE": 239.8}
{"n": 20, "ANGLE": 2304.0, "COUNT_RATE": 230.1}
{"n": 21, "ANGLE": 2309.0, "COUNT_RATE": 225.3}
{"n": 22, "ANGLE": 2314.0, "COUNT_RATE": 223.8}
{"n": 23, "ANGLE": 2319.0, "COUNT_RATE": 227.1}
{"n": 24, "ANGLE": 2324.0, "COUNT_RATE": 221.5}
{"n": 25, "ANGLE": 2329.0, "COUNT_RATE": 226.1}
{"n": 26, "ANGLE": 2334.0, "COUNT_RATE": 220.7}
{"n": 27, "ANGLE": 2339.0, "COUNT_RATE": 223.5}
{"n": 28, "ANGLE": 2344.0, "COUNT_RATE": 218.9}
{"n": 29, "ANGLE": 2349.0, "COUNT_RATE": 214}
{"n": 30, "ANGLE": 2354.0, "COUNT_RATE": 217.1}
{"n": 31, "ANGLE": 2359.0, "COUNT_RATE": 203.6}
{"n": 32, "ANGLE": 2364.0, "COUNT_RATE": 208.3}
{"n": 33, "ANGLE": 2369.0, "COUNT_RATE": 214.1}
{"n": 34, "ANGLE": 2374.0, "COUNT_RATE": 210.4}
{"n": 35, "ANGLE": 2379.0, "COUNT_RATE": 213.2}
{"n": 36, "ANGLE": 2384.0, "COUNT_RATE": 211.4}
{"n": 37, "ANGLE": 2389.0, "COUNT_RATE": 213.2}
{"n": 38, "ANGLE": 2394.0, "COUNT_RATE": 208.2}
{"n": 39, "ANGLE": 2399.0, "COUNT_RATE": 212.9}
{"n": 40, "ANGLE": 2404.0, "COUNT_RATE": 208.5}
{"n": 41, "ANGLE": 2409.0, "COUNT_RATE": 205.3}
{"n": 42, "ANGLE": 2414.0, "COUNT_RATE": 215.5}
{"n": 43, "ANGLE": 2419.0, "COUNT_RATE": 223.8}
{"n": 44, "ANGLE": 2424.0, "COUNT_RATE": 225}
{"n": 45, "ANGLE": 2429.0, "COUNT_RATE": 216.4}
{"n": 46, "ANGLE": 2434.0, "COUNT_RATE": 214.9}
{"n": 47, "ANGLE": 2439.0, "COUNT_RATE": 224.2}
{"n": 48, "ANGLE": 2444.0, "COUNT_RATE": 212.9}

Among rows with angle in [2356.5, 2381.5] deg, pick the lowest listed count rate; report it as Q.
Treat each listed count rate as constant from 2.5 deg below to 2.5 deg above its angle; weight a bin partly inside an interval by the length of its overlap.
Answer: 203.6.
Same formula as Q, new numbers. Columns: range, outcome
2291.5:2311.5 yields 225.3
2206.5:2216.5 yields 239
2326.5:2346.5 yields 218.9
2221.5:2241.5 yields 237.5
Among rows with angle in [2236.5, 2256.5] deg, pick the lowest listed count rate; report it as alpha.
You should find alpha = 242.2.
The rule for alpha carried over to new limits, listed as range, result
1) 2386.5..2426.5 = 205.3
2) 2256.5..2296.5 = 237.4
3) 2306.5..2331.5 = 221.5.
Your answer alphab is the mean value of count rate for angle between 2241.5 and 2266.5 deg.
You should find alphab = 248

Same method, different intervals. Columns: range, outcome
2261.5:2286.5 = 243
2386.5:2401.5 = 211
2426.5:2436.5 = 216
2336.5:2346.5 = 221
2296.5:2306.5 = 235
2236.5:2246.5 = 244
